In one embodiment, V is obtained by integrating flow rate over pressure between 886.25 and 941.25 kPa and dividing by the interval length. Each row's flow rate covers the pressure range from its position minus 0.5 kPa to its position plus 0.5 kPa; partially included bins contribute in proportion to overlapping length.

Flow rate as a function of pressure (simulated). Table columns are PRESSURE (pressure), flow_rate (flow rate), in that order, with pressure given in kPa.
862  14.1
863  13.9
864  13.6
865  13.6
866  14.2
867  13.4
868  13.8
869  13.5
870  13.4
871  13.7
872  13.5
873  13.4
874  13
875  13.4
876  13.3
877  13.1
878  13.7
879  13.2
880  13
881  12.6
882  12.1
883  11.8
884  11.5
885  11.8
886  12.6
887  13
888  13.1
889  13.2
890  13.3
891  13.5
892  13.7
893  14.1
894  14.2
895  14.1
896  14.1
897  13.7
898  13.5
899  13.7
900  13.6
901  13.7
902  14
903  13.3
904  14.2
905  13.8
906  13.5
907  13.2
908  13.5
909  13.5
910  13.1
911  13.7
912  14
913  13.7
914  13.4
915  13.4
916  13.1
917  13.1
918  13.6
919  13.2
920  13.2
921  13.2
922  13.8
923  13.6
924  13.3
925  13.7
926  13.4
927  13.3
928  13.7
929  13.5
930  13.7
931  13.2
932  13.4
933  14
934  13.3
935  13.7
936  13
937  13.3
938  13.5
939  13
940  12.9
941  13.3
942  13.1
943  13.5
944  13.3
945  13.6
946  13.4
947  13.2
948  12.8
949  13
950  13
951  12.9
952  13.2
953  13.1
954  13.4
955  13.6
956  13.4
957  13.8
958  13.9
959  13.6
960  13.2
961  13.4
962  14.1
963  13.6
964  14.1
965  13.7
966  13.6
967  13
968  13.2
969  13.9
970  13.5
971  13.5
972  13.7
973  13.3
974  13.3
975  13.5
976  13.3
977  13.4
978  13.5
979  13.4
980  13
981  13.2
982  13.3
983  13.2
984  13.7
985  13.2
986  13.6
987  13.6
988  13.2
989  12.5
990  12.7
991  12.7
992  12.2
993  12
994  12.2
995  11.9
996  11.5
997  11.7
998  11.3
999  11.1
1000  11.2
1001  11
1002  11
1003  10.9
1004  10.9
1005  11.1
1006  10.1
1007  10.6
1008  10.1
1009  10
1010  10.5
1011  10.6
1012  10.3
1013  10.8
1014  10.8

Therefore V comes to 13.5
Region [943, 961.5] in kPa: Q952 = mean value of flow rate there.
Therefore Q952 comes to 13.3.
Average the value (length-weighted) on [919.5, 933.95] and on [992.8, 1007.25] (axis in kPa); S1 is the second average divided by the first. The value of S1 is 0.83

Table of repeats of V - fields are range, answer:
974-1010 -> 12.2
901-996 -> 13.3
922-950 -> 13.4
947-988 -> 13.4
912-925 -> 13.4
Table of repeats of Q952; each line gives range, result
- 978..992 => 13.2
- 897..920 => 13.5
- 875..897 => 13.1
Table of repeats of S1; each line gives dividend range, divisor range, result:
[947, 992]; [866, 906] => 1.00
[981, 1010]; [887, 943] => 0.88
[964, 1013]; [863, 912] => 0.92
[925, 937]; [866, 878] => 1.00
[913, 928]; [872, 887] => 1.05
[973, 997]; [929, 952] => 0.97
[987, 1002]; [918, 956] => 0.90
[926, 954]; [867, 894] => 1.01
